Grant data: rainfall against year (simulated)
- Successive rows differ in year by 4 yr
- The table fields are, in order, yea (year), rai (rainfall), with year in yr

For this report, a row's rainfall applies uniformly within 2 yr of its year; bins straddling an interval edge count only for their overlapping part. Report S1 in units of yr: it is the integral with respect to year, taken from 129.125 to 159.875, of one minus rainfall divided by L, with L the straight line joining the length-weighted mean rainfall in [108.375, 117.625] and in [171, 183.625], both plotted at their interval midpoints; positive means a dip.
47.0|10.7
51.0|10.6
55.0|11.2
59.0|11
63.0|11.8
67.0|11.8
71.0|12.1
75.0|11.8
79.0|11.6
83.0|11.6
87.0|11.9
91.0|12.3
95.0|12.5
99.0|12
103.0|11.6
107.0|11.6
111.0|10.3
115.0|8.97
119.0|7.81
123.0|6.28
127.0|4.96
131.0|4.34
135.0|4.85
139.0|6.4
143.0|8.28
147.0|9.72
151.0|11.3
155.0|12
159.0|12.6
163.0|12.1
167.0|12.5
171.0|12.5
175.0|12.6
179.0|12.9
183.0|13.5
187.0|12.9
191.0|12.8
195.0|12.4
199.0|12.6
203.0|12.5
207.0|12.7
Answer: 7.6 yr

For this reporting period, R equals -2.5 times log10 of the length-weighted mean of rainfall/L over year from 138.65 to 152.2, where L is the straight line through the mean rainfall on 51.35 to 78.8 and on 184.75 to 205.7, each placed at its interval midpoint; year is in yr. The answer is 0.323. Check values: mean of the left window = 11.6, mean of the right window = 12.7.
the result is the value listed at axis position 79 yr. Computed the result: 11.6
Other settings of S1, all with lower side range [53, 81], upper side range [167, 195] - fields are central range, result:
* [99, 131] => 8.9 yr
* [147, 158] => 1.0 yr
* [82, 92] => -0.1 yr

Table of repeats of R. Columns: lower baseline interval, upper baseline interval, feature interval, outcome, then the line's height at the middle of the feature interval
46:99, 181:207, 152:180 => 0.01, 12.5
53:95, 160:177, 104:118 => 0.18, 12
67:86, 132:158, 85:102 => -0.11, 11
